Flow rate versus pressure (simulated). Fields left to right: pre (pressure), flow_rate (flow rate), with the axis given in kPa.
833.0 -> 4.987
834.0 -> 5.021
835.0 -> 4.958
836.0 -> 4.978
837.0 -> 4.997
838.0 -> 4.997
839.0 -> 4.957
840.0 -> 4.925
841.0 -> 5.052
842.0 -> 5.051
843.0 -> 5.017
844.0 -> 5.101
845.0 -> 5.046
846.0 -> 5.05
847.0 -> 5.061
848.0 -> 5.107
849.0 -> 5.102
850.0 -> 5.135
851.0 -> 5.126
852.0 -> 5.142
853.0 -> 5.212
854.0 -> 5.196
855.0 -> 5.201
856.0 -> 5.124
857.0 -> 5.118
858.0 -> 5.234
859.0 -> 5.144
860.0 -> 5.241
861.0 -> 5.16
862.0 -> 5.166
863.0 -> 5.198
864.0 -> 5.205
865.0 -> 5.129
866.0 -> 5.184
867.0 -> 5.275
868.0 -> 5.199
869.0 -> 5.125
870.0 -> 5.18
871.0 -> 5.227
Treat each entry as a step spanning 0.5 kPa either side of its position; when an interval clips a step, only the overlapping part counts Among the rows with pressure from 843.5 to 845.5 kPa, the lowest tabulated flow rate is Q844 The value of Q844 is 5.046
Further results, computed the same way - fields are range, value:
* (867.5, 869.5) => 5.125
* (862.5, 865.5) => 5.129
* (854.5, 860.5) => 5.118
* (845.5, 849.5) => 5.05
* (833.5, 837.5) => 4.958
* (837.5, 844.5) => 4.925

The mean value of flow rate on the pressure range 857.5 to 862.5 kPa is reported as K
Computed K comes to 5.19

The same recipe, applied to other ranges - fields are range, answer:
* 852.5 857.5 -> 5.17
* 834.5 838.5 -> 4.98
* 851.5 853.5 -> 5.18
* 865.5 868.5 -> 5.22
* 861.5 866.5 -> 5.18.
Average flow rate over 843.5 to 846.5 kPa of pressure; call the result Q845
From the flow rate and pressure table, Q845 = 5.07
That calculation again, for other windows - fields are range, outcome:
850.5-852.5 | 5.13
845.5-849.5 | 5.08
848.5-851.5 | 5.12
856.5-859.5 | 5.17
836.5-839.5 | 4.98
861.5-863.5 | 5.18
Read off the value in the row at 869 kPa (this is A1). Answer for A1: 5.125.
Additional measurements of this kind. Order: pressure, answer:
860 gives 5.241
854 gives 5.196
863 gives 5.198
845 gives 5.046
